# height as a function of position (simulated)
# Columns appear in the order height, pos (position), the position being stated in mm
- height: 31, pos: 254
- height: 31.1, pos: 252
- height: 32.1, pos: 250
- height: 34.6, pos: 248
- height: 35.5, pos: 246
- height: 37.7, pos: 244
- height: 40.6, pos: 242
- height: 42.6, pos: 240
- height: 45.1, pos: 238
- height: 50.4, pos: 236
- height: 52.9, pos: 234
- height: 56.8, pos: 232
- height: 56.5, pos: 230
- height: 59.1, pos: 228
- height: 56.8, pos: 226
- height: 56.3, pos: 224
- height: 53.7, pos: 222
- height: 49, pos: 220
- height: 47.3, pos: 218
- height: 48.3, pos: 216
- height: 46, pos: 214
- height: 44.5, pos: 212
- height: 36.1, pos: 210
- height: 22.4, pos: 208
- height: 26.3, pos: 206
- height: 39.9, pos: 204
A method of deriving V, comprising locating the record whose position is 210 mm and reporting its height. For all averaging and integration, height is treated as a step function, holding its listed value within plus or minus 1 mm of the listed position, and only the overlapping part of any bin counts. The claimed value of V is 36.1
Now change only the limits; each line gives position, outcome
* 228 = 59.1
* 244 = 37.7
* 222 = 53.7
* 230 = 56.5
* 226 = 56.8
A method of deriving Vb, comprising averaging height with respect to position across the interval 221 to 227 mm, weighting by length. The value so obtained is 55.6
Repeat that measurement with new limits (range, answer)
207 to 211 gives 29.2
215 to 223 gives 49.6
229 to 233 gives 56.6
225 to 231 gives 57.5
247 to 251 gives 33.4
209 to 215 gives 42.2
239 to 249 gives 38.2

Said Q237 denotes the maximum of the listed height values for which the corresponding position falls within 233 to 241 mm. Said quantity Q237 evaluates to 52.9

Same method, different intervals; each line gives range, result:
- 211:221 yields 49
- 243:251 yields 37.7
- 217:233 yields 59.1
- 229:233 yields 56.8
